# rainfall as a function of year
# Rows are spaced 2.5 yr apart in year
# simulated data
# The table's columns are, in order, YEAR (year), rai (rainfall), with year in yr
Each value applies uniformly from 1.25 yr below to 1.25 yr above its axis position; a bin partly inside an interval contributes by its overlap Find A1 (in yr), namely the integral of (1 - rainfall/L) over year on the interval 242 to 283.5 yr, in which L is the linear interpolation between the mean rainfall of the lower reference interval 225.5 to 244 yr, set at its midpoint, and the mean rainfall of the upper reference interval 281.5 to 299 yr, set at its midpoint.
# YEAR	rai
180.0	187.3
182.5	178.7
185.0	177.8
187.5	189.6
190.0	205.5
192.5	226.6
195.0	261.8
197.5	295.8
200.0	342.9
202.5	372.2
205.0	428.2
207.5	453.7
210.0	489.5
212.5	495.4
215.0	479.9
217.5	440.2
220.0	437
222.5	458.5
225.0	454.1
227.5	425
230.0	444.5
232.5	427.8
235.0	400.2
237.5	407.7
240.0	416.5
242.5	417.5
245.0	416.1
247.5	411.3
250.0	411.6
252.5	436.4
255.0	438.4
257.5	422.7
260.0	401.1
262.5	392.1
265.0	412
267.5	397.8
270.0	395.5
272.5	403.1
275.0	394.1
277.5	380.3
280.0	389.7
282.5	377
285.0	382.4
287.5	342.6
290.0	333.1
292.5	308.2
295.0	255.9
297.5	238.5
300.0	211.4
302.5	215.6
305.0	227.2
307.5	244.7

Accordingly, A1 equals -4.2 yr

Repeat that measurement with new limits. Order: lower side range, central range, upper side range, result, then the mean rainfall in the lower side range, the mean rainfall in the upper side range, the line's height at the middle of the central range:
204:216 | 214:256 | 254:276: 1.00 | 470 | 406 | 441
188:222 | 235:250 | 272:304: -2.56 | 377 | 323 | 352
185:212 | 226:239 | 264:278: -2.28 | 324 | 398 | 359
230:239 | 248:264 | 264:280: -0.46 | 417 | 396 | 405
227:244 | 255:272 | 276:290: -0.65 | 420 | 371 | 391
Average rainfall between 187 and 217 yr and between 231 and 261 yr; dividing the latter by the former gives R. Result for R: 1.2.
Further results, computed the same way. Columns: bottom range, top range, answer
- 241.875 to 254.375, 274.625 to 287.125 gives 0.91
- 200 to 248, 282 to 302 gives 0.69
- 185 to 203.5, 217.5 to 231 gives 1.69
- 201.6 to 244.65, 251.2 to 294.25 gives 0.88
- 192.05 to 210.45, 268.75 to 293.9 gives 1.03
